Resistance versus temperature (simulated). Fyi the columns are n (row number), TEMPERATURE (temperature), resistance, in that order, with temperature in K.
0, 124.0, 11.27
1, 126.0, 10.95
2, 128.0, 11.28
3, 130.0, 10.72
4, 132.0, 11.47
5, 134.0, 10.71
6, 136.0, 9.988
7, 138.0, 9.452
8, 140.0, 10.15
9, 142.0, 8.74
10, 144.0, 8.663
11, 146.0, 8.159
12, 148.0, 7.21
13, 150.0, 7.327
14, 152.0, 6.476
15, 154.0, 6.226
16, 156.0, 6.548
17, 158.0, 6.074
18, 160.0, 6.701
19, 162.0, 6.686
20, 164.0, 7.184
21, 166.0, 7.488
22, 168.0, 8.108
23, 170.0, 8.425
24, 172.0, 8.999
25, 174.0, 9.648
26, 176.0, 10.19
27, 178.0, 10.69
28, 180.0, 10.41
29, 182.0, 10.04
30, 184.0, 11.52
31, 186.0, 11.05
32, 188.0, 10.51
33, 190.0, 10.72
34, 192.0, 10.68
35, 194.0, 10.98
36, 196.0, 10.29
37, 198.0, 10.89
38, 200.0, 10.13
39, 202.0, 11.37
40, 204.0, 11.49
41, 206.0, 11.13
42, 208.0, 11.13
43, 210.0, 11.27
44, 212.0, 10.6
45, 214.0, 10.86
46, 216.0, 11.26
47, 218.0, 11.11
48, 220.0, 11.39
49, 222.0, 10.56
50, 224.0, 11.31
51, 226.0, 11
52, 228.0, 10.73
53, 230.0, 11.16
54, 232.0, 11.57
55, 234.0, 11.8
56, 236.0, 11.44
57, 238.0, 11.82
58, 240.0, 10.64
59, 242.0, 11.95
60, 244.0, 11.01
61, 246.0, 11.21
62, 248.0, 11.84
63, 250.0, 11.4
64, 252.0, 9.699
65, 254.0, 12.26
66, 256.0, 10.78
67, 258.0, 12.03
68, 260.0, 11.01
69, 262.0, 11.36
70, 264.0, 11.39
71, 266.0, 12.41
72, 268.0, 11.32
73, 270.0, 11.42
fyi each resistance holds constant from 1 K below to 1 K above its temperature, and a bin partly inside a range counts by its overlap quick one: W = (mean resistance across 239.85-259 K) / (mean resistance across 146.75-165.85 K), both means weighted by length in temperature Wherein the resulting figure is 1.67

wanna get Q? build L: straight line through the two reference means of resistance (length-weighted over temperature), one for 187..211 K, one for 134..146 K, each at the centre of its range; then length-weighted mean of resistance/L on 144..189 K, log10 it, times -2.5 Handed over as 0.20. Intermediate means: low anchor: 9.4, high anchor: 10.9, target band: 8.44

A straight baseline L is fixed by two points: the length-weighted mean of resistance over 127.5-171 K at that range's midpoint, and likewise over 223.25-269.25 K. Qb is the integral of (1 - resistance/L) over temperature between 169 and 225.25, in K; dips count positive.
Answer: -4.9 K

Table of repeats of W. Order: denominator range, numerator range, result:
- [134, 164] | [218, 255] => 1.44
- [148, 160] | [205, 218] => 1.67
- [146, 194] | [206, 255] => 1.29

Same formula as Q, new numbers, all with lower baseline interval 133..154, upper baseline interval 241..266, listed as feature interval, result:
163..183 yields 0.03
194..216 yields -0.08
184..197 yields -0.11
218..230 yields -0.04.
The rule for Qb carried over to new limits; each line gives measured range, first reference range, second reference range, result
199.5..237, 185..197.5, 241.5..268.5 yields -0.45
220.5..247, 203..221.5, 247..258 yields -0.11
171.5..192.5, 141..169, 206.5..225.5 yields -3.51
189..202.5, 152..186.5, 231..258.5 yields -1.70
